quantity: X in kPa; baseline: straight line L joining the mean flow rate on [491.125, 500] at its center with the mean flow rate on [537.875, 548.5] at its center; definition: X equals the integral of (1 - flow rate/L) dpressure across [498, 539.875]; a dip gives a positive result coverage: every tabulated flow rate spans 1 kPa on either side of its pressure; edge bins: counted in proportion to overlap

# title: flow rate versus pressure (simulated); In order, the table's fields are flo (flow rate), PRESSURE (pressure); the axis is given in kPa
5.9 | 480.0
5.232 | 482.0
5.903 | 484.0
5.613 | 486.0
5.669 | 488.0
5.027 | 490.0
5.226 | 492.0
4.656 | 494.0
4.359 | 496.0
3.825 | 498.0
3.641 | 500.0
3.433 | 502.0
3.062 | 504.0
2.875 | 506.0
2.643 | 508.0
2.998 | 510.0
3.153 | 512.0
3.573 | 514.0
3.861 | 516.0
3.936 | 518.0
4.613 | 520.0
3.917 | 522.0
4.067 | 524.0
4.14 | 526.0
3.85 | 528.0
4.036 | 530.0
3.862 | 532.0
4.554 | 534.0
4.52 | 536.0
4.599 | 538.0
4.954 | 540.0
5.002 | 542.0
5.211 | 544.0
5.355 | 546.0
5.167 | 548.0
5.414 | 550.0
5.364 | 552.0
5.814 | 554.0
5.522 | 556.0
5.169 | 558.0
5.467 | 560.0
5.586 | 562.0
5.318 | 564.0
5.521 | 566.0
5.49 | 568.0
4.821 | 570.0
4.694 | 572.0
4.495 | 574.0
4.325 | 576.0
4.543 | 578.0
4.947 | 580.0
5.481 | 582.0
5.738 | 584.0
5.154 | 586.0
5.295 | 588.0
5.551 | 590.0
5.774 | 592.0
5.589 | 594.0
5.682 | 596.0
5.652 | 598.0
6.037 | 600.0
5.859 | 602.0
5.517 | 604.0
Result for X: 8.5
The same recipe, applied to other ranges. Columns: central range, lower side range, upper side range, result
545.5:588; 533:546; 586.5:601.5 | 0.22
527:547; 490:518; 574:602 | -1.08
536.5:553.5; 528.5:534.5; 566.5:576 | -3.06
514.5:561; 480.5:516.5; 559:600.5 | 0.28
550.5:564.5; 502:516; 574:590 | -3.34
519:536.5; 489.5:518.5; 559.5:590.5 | 0.14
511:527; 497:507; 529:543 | 0.14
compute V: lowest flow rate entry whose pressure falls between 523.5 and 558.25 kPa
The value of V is 3.85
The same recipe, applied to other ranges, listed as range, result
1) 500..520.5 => 2.643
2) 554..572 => 4.694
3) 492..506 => 2.875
